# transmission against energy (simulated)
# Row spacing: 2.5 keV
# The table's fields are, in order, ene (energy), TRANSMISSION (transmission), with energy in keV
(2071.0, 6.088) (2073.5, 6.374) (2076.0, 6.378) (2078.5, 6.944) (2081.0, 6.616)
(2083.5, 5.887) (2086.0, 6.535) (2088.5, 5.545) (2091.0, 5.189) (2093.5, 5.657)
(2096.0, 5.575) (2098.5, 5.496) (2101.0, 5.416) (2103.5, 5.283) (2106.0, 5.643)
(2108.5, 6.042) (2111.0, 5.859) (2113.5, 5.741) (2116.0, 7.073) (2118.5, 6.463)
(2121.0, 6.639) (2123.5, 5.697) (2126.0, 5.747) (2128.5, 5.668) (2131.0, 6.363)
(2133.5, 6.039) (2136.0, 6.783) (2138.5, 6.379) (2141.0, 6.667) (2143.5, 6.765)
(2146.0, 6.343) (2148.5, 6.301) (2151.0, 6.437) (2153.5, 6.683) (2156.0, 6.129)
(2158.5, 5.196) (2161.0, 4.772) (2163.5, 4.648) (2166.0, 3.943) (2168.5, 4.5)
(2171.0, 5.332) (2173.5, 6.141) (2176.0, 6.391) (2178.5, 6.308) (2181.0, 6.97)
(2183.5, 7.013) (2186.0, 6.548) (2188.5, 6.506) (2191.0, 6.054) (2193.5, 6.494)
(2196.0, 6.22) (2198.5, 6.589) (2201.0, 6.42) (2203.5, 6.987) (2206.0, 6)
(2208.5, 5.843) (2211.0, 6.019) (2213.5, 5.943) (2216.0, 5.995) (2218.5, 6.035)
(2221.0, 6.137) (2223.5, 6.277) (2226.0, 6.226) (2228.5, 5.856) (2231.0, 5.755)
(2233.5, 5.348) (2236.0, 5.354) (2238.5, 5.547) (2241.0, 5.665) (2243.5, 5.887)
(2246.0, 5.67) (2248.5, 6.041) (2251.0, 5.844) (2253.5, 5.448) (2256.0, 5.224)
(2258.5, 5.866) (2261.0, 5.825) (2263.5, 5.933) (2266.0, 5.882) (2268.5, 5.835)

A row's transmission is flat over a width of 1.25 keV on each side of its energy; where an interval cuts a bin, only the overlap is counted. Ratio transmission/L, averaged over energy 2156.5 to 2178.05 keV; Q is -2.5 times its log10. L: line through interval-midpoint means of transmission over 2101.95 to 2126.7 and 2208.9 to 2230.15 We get 0.162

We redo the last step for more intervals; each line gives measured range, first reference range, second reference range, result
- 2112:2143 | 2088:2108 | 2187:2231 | -0.11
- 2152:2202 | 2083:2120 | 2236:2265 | -0.03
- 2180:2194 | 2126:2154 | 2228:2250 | -0.10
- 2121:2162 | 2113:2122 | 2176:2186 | 0.08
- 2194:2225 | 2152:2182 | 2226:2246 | -0.11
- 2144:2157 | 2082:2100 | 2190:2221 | -0.08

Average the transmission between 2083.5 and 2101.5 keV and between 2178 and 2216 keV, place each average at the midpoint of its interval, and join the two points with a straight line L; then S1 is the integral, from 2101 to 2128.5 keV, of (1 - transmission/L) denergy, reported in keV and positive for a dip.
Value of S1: -0.8 keV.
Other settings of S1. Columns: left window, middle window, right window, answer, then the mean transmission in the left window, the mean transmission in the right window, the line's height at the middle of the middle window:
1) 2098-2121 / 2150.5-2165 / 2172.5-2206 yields 1.6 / 5.94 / 6.49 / 6.28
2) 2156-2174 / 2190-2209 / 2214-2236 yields -2.9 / 4.97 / 5.92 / 5.51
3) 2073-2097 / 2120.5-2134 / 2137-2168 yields -0.2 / 6.07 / 5.83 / 5.92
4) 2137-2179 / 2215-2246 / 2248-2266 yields -0.4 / 5.82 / 5.74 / 5.76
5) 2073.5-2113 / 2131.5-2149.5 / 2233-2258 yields -2.1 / 5.88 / 5.62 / 5.8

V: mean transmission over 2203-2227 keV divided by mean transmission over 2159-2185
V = 1.1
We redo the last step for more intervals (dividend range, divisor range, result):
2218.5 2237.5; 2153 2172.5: 1.15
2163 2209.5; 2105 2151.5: 0.97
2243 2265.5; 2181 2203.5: 0.88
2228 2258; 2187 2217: 0.90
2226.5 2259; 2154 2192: 0.98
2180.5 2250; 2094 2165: 1.02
